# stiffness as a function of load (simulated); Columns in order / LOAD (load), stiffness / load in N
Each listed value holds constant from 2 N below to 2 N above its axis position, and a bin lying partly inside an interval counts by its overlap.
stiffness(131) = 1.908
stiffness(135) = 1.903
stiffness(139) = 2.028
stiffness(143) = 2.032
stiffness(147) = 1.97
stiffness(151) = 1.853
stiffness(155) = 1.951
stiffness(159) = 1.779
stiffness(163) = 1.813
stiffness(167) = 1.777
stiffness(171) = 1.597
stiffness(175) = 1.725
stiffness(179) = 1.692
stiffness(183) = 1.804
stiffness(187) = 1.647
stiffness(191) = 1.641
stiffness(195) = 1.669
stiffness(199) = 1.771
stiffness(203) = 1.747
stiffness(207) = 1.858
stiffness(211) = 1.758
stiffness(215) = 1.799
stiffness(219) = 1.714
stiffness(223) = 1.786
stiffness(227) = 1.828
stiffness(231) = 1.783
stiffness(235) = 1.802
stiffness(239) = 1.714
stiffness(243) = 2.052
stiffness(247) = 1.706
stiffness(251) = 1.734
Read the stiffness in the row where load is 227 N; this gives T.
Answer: 1.828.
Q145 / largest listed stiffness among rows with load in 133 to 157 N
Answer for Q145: 2.032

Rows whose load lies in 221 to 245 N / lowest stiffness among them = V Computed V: 1.714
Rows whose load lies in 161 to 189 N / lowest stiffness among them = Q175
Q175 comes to 1.597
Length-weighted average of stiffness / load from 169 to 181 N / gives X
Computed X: 1.67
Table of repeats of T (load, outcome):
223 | 1.786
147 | 1.97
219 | 1.714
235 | 1.802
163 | 1.813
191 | 1.641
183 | 1.804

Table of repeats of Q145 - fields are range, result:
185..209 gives 1.858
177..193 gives 1.804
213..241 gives 1.828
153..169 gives 1.951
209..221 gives 1.799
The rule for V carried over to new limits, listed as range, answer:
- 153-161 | 1.779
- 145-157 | 1.853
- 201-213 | 1.747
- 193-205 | 1.669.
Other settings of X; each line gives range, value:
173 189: 1.72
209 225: 1.76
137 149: 2.01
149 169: 1.83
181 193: 1.7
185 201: 1.68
